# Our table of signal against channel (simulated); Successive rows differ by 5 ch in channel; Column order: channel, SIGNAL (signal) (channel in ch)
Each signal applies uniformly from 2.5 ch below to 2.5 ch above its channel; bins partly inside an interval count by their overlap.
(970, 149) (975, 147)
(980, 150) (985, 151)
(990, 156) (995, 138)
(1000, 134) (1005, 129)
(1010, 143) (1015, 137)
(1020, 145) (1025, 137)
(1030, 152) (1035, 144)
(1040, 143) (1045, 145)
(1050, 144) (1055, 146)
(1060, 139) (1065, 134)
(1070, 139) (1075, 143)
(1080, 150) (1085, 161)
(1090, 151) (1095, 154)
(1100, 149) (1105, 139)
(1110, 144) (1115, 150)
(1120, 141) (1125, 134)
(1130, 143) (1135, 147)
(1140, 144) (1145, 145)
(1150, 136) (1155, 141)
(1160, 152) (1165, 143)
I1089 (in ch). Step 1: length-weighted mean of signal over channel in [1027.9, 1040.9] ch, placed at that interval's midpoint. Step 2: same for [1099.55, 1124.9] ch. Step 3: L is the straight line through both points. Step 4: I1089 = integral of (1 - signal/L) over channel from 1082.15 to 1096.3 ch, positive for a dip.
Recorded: -1.09 ch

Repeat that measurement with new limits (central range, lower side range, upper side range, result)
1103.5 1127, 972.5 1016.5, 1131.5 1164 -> 0.3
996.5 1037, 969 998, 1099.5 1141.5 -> 1.9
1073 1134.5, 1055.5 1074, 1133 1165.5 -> -2.4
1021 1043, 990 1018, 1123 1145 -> -0.8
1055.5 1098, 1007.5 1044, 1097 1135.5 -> -0.9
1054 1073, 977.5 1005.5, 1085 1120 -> 1.0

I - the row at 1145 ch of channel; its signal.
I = 145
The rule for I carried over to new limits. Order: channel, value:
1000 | 134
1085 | 161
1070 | 139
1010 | 143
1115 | 150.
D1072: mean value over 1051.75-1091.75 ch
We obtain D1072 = 145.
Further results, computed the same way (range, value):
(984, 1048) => 142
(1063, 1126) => 146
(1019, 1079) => 143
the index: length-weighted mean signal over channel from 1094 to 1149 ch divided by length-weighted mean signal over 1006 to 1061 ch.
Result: 1.0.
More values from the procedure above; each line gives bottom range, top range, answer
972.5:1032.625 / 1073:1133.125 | 1.02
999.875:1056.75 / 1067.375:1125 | 1.03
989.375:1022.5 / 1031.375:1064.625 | 1.03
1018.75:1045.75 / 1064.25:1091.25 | 1.02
